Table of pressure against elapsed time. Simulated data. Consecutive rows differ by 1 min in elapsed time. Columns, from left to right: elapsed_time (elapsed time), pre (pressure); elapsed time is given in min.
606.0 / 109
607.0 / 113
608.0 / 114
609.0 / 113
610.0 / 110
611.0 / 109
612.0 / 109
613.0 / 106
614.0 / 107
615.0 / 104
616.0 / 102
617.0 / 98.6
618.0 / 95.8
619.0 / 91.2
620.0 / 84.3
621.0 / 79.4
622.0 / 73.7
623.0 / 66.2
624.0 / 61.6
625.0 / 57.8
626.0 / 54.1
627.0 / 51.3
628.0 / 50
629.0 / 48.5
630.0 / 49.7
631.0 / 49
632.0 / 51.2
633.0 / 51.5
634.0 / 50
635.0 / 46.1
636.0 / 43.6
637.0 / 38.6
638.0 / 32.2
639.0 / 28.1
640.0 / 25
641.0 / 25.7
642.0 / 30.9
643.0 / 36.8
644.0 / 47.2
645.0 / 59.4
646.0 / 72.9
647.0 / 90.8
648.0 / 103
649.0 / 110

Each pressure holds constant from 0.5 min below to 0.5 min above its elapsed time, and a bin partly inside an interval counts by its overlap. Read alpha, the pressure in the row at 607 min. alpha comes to 113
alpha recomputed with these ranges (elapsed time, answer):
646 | 72.9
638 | 32.2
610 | 110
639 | 28.1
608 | 114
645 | 59.4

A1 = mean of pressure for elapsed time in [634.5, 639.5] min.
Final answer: 37.7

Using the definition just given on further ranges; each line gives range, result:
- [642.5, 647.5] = 61.4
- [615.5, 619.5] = 96.9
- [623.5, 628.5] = 55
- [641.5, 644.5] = 38.3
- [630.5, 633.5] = 50.6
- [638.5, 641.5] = 26.3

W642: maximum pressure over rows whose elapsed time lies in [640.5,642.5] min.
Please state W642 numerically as 30.9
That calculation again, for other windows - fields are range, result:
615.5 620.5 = 102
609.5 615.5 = 110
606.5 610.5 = 114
